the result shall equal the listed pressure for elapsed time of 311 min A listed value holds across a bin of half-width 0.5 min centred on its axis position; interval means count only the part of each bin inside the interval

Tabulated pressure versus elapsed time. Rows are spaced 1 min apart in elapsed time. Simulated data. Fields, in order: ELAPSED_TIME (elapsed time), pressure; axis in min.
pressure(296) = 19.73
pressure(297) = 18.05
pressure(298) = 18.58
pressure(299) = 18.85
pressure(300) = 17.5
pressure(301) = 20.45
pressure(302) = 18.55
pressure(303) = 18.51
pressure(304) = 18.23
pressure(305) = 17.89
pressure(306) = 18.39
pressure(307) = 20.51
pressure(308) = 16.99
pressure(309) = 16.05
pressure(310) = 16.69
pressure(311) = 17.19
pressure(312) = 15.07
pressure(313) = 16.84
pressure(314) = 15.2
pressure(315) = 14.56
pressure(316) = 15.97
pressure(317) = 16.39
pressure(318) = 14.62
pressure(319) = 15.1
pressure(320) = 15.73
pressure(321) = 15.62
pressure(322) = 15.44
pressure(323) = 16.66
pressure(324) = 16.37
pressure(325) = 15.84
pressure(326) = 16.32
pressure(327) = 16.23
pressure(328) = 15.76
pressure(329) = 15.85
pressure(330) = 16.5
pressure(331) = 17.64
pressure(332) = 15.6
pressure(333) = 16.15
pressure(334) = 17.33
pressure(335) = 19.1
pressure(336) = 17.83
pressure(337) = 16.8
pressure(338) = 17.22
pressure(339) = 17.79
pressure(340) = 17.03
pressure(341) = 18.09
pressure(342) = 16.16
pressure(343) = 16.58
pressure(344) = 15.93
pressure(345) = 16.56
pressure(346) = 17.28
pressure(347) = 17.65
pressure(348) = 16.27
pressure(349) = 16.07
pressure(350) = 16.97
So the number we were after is 17.19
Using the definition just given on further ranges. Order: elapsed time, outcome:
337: 16.8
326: 16.32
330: 16.5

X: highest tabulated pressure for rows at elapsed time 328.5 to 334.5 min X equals 17.64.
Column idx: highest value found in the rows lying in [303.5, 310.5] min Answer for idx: 20.51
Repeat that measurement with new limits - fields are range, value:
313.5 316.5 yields 15.97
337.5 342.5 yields 18.09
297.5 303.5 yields 20.45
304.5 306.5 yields 18.39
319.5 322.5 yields 15.73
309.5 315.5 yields 17.19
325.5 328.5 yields 16.32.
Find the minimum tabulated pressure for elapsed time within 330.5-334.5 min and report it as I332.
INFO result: 15.6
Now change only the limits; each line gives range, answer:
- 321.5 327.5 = 15.44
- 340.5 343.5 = 16.16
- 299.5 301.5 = 17.5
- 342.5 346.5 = 15.93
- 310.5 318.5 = 14.56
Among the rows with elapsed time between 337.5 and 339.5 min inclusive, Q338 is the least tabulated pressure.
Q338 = 17.22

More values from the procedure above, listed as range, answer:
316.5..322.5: 14.62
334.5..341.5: 16.8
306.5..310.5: 16.05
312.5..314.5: 15.2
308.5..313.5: 15.07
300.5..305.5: 17.89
